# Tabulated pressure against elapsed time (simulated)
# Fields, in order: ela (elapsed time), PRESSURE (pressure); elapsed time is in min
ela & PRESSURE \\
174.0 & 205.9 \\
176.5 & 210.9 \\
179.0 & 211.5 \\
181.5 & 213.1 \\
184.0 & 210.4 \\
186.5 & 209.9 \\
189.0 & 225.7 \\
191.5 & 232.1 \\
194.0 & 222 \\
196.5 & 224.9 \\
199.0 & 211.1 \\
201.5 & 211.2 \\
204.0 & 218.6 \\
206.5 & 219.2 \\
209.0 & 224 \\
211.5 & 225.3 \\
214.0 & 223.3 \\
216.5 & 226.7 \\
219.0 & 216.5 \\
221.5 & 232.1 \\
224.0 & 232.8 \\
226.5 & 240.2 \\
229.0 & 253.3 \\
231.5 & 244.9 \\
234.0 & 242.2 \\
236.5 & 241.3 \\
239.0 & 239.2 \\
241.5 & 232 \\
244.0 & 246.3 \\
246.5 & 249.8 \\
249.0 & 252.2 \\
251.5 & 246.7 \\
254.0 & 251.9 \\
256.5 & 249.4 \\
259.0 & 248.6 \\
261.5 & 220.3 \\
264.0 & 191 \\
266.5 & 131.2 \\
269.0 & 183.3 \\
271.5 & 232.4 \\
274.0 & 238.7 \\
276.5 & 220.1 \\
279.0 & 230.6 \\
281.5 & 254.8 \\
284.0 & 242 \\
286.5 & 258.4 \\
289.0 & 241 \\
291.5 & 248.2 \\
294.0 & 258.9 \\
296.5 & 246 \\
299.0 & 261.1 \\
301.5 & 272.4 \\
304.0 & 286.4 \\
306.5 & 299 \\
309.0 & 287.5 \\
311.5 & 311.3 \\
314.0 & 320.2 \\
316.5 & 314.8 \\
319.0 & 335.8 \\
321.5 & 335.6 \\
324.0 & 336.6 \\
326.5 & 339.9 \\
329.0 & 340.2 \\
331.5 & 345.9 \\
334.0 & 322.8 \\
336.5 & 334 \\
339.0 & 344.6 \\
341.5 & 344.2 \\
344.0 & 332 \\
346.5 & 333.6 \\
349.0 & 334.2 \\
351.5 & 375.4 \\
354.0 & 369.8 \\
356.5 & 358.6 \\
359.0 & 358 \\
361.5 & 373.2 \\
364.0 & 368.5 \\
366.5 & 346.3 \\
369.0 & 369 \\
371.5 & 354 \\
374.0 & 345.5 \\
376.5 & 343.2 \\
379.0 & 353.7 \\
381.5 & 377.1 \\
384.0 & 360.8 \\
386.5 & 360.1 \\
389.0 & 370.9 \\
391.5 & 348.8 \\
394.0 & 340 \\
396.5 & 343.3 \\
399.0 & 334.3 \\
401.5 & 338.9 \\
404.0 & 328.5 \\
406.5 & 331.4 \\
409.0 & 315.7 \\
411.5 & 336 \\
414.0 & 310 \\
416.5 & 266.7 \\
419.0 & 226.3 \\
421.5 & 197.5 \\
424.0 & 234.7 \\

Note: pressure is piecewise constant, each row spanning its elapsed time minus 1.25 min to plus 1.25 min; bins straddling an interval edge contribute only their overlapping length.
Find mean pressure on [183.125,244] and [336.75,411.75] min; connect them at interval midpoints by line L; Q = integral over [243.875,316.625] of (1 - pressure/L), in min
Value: 7.84 min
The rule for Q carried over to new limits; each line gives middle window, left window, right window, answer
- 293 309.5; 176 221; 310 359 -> 1.97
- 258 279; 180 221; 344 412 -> 4.74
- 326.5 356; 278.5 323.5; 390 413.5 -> -4.09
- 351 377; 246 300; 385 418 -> -4.88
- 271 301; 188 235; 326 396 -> 4.58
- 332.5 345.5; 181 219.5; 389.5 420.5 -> -2.22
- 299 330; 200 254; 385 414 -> -2.64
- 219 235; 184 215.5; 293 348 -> 0.16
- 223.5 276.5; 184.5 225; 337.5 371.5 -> 5.89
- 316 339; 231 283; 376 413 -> -3.64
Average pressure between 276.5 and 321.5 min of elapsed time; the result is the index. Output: 275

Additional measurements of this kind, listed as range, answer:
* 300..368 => 334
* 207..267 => 233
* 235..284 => 230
